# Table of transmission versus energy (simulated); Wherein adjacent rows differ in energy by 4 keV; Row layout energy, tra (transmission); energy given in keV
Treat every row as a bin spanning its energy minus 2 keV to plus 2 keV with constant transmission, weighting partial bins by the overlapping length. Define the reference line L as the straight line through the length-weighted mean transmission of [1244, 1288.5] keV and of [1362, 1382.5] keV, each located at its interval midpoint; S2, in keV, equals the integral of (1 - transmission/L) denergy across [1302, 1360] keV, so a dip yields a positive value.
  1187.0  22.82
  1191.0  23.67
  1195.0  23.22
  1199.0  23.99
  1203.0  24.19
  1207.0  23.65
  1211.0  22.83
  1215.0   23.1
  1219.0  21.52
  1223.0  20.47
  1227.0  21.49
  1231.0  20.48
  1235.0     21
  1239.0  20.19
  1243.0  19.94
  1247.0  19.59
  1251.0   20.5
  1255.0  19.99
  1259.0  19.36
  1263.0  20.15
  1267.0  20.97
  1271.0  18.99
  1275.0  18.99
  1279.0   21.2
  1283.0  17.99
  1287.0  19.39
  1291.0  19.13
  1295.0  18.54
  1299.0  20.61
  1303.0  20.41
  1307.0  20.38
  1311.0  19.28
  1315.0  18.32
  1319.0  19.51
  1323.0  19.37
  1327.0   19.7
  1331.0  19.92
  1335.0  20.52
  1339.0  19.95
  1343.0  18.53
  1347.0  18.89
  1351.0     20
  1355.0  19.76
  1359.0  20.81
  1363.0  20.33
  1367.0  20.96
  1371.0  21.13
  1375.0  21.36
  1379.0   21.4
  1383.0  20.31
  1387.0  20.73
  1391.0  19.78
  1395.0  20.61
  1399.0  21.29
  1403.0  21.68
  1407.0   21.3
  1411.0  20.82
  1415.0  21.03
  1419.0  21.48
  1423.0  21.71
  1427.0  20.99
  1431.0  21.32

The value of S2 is 2.44 keV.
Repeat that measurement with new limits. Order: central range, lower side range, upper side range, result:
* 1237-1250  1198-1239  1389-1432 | 1.2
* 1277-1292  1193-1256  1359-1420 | 1.4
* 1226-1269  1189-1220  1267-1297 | 1.6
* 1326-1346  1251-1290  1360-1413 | 0.7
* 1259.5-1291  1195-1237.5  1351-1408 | 3.1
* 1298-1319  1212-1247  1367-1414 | 1.2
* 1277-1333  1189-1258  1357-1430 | 4.8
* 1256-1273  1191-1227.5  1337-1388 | 1.6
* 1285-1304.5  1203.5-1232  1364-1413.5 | 1.8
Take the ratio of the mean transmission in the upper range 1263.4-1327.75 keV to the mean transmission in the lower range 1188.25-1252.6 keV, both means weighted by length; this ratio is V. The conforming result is 0.9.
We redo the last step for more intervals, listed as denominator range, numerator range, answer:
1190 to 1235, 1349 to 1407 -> 0.92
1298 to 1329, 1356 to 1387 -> 1.06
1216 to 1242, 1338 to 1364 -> 0.94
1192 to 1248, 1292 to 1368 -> 0.90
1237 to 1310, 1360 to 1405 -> 1.05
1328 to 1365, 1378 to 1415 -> 1.05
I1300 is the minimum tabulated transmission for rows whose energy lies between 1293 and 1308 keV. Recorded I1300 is 18.54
